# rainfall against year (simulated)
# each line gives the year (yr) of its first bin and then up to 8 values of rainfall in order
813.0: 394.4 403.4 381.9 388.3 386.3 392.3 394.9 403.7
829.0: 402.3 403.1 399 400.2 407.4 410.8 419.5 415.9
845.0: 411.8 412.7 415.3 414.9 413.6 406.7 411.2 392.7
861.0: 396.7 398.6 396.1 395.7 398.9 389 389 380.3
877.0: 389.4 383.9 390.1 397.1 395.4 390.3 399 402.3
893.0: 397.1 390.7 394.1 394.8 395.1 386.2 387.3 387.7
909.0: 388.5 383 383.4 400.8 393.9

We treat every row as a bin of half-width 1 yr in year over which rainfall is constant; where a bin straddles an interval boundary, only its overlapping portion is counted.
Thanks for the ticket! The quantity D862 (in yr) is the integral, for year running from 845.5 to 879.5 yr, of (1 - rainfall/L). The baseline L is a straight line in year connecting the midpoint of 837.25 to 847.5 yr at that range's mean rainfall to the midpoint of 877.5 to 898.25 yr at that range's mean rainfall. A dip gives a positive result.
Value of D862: 0.46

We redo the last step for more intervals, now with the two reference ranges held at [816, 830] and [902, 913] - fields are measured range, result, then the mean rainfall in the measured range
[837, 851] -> -0.81 yr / 414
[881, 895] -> -0.30 yr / 396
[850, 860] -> -0.45 yr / 408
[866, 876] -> -0.04 yr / 391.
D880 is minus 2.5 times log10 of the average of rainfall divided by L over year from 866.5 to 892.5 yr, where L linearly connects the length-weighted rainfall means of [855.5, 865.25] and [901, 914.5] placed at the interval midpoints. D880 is 0.01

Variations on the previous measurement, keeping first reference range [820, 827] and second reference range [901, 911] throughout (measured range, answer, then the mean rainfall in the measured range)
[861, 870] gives -0.02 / 397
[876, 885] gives 0.00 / 391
